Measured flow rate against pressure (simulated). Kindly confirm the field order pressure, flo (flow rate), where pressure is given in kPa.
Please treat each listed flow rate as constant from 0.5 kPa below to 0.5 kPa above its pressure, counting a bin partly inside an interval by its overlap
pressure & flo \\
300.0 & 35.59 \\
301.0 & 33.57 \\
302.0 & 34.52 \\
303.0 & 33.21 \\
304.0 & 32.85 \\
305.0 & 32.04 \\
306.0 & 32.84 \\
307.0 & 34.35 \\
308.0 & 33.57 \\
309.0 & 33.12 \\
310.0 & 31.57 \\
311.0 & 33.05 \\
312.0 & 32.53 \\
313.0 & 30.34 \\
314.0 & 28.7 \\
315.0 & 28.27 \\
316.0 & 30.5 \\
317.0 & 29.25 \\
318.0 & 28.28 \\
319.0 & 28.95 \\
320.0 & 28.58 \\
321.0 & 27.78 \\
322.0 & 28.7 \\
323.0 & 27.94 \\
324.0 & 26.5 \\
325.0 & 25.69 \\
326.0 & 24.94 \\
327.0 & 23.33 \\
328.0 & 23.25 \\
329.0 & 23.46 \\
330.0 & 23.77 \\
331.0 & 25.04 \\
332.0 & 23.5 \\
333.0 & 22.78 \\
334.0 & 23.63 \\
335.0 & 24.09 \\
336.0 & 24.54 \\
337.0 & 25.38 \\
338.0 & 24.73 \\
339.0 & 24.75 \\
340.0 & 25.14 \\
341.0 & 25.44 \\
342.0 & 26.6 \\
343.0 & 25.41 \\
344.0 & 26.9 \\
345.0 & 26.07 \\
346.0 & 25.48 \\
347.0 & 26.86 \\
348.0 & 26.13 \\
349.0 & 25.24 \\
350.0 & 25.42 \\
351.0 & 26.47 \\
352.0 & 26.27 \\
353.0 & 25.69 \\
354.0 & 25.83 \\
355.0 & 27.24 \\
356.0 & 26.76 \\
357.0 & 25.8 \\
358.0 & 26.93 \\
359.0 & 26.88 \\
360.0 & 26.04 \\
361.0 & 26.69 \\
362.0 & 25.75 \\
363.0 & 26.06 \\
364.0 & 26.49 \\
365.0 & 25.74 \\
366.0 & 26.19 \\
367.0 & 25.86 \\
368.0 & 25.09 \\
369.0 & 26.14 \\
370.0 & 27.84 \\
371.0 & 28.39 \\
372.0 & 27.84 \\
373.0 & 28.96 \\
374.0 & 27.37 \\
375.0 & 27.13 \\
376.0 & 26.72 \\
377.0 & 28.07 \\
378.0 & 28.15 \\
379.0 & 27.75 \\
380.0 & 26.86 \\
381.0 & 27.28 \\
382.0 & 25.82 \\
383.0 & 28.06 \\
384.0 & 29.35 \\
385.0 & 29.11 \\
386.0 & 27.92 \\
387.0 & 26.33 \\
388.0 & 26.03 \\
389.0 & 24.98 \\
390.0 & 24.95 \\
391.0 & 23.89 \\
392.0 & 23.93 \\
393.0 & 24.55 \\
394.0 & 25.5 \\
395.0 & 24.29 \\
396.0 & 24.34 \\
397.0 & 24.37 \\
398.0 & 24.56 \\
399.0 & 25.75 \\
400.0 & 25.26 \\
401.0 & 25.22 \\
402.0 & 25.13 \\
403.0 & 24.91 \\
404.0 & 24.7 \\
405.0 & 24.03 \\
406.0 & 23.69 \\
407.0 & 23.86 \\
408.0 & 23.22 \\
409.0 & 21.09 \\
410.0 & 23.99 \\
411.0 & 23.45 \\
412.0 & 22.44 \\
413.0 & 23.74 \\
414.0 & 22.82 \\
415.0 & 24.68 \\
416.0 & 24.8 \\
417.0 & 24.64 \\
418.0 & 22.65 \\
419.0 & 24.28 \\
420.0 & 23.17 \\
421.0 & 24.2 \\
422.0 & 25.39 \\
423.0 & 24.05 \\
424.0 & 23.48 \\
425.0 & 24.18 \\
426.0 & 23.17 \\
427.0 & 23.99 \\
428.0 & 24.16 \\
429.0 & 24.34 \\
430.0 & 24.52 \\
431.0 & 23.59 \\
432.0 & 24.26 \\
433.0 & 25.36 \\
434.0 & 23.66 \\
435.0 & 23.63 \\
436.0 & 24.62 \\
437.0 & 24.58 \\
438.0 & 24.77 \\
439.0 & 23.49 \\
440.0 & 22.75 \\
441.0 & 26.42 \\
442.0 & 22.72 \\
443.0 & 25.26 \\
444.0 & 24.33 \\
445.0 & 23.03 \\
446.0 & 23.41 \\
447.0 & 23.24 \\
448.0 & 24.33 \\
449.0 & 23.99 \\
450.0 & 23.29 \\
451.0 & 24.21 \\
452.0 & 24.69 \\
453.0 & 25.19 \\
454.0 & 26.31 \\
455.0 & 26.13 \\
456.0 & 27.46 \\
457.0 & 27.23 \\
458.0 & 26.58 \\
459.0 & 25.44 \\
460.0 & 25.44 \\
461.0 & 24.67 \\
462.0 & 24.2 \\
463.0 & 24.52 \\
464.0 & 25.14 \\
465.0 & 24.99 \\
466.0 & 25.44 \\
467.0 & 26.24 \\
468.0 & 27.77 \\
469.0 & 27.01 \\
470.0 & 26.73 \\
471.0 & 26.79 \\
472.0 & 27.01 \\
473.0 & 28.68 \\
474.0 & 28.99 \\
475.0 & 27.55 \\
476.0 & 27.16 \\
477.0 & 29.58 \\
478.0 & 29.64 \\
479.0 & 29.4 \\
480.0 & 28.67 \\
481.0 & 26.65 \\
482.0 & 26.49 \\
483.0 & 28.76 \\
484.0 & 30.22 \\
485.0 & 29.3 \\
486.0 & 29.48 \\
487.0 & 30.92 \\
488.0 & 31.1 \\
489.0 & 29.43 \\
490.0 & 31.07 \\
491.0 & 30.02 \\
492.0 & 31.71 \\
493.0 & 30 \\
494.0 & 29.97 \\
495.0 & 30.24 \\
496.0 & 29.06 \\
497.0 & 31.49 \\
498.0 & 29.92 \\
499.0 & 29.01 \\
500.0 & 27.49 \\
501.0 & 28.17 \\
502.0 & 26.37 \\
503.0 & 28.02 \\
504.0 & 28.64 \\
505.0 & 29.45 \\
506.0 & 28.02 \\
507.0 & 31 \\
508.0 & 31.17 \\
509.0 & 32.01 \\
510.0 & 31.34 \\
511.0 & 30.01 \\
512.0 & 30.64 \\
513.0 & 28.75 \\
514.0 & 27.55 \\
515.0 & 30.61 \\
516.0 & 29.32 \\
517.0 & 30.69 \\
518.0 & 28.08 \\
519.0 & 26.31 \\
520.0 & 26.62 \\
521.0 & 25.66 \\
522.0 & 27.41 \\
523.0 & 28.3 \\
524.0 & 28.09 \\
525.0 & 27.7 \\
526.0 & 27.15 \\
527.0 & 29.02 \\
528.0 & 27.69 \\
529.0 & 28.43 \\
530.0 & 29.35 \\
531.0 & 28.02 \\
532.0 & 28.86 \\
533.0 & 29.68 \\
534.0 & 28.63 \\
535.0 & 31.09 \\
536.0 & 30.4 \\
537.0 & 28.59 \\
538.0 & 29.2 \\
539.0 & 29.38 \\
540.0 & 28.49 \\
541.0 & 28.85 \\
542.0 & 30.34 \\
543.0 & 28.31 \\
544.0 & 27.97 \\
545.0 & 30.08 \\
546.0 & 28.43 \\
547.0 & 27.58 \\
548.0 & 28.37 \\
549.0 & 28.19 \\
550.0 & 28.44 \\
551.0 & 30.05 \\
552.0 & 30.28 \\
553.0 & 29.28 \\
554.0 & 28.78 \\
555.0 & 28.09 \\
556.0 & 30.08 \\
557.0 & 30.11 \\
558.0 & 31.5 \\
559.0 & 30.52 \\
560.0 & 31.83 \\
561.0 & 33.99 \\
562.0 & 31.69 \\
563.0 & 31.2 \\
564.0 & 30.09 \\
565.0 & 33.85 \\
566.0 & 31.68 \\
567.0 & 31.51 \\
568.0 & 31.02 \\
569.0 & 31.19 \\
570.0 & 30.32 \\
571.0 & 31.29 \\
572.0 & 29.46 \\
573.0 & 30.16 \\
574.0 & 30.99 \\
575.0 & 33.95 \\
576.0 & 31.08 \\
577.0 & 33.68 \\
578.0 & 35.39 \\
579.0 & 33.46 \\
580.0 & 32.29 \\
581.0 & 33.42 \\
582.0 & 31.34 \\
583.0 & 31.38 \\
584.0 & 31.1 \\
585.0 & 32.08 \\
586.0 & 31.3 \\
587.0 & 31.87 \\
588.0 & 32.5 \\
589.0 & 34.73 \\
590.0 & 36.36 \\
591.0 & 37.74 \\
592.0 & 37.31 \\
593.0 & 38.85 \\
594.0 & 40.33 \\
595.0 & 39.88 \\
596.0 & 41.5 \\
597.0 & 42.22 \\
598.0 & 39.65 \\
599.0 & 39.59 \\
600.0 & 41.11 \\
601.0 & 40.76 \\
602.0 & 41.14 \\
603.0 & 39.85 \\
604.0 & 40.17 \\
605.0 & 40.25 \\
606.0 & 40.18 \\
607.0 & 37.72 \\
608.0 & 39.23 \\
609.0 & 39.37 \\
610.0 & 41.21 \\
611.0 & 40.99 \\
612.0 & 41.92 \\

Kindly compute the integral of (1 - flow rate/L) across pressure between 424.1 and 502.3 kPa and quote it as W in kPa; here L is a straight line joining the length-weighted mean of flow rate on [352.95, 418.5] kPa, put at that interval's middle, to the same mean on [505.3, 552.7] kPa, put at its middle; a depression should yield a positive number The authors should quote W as 2.7 kPa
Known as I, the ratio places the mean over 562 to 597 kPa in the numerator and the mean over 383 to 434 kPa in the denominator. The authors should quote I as 1.36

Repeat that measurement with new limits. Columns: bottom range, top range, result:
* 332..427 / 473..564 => 1.15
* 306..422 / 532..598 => 1.21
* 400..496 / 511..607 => 1.24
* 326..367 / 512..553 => 1.13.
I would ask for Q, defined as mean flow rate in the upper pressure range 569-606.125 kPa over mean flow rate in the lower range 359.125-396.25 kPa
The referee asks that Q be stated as 1.34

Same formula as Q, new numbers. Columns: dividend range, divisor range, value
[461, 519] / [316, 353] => 1.11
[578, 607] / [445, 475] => 1.44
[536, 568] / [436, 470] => 1.20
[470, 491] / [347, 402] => 1.10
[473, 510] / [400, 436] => 1.22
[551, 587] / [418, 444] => 1.30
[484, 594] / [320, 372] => 1.18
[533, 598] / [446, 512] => 1.14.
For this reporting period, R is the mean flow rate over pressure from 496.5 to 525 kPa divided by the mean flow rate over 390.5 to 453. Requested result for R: 1.2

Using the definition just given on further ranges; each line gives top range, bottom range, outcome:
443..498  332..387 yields 1.03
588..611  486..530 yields 1.35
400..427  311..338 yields 0.90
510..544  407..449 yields 1.20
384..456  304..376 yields 0.90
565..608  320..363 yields 1.38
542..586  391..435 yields 1.28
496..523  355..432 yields 1.14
